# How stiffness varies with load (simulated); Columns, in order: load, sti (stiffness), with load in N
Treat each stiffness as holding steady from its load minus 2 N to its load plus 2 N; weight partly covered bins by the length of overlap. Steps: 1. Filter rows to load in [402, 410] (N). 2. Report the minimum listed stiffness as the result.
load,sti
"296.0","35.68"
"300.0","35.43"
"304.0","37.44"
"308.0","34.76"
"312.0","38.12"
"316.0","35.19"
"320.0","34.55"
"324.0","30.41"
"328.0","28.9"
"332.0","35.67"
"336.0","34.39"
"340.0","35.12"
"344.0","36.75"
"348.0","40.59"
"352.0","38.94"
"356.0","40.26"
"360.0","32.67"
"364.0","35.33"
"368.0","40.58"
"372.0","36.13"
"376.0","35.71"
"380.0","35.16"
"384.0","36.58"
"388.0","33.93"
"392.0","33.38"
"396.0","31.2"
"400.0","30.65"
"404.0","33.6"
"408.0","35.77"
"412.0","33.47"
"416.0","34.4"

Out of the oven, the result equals 33.6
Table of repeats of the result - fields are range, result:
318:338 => 28.9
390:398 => 31.2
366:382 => 35.16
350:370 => 32.67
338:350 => 35.12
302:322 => 34.55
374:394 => 33.38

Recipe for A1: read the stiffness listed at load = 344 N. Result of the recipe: 36.75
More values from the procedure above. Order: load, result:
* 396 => 31.2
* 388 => 33.93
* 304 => 37.44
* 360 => 32.67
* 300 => 35.43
